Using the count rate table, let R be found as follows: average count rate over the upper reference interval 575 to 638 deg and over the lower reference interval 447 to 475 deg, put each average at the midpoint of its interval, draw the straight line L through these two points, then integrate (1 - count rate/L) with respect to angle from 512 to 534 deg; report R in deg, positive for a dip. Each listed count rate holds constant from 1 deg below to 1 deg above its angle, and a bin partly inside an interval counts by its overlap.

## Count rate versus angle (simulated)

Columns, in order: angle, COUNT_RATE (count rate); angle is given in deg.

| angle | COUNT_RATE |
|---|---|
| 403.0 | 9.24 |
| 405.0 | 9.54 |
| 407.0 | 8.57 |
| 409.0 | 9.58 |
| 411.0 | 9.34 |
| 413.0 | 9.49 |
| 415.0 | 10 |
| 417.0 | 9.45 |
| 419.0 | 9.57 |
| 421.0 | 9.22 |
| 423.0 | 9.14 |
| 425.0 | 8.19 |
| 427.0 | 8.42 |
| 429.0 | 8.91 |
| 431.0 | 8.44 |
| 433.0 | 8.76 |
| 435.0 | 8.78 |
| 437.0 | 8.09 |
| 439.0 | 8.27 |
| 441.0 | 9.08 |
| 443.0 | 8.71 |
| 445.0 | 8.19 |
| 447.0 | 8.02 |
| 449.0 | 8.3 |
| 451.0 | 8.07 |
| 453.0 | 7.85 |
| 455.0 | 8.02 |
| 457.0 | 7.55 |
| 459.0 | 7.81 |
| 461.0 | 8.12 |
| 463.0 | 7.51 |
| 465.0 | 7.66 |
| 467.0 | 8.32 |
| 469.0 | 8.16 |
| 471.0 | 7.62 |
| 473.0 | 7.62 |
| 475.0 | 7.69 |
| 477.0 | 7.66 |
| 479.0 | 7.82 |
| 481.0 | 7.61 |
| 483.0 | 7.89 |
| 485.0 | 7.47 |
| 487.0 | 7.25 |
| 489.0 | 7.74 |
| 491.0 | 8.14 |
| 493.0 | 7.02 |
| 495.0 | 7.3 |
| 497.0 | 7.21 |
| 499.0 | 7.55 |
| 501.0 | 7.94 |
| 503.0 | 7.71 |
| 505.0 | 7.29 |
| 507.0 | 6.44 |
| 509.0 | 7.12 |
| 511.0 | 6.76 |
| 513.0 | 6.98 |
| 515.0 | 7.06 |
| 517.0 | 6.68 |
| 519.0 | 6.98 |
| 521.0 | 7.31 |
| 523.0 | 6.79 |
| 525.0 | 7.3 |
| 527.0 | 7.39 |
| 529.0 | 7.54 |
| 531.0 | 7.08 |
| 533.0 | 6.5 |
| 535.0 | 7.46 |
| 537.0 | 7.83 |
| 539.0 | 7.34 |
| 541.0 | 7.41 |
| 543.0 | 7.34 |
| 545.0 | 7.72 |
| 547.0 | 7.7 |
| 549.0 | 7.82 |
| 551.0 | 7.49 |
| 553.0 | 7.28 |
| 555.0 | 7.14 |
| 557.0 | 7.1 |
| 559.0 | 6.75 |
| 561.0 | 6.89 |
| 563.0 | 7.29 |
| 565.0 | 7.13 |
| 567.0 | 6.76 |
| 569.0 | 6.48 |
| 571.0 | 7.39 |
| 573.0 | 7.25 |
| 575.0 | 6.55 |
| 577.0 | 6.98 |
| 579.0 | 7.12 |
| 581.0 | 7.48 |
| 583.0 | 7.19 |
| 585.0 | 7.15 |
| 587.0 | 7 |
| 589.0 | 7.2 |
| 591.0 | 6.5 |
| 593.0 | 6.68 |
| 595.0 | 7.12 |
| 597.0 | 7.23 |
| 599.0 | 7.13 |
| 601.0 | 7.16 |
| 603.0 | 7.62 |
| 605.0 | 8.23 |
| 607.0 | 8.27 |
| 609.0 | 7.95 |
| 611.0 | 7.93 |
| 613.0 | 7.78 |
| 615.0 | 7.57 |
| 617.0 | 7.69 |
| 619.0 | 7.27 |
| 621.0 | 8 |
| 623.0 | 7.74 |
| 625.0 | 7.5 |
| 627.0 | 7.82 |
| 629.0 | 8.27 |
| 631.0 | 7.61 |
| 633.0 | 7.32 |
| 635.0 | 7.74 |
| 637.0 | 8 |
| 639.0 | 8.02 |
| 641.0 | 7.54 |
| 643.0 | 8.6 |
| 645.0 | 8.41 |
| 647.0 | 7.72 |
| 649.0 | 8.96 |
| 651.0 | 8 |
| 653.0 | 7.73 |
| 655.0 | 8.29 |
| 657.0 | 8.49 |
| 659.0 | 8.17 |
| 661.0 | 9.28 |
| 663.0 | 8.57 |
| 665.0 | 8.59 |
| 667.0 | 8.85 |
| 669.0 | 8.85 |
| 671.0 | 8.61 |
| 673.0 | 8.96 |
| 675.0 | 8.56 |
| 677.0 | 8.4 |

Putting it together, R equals 1.9 deg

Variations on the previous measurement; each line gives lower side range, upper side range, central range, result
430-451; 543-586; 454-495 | 1.90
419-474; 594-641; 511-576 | 6.31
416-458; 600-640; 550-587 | 4.21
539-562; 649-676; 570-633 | 3.67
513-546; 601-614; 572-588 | 1.20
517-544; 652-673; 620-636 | 0.90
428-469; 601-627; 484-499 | 1.20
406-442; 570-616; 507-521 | 2.02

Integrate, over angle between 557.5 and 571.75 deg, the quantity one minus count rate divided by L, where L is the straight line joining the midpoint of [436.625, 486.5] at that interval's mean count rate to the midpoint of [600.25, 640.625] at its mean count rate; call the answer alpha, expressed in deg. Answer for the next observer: 1.6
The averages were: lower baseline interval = 7.96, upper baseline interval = 7.77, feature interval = 6.95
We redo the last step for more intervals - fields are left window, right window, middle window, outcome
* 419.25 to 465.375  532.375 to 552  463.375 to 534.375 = 4.20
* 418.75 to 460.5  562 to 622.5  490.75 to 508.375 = 1.37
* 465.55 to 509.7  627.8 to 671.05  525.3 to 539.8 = 0.85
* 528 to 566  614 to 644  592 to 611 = 0.28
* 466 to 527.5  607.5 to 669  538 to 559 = 0.68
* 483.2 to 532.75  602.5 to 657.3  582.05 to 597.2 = 1.39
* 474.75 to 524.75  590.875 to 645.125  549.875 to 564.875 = 0.72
